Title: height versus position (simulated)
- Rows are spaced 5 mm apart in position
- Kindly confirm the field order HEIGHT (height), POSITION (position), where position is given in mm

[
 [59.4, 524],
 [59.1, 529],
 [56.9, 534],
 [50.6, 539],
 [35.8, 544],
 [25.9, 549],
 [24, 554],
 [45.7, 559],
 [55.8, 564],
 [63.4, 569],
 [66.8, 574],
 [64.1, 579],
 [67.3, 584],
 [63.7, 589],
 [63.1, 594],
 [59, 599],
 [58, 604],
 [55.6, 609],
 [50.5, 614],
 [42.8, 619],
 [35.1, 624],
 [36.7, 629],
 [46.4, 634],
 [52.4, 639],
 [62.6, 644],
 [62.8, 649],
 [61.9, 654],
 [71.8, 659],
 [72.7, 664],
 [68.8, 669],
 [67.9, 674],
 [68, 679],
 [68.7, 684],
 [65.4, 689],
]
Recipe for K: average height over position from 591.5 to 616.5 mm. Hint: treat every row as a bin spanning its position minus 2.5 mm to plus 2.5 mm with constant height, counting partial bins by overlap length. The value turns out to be 57.2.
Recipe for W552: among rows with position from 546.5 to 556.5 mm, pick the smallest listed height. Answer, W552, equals 24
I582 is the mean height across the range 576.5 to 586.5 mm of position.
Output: 65.7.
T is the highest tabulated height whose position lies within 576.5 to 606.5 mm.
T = 67.3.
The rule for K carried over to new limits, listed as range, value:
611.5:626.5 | 42.8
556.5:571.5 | 55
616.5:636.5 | 40.2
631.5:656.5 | 57.2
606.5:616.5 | 53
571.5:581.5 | 65.5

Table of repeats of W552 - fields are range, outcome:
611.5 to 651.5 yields 35.1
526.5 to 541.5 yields 50.6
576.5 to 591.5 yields 63.7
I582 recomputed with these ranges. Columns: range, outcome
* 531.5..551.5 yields 42.3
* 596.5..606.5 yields 58.5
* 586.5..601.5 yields 61.9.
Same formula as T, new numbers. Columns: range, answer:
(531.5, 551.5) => 56.9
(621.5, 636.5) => 46.4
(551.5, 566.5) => 55.8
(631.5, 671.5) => 72.7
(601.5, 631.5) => 58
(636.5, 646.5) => 62.6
